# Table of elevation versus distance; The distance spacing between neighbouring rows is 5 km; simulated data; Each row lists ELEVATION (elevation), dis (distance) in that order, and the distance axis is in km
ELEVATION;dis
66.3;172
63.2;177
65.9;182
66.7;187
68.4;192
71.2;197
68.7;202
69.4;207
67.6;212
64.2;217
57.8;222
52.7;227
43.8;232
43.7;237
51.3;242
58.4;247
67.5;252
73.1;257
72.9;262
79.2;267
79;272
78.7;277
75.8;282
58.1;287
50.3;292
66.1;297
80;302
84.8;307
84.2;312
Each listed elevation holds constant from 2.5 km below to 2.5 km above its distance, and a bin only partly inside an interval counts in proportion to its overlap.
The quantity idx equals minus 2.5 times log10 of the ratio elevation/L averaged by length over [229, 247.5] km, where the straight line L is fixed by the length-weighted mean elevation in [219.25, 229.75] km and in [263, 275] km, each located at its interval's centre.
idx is 0.28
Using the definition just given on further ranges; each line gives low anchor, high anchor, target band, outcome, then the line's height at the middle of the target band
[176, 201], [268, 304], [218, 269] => 0.15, 68.9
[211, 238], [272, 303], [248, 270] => -0.16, 62.3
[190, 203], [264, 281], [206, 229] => 0.16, 72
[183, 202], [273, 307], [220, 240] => 0.36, 69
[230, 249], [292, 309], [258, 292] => -0.16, 62.9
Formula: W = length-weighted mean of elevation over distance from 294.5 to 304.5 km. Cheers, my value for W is 73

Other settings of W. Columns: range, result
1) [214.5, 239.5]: 52.4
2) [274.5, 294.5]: 65.7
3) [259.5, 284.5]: 77.1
